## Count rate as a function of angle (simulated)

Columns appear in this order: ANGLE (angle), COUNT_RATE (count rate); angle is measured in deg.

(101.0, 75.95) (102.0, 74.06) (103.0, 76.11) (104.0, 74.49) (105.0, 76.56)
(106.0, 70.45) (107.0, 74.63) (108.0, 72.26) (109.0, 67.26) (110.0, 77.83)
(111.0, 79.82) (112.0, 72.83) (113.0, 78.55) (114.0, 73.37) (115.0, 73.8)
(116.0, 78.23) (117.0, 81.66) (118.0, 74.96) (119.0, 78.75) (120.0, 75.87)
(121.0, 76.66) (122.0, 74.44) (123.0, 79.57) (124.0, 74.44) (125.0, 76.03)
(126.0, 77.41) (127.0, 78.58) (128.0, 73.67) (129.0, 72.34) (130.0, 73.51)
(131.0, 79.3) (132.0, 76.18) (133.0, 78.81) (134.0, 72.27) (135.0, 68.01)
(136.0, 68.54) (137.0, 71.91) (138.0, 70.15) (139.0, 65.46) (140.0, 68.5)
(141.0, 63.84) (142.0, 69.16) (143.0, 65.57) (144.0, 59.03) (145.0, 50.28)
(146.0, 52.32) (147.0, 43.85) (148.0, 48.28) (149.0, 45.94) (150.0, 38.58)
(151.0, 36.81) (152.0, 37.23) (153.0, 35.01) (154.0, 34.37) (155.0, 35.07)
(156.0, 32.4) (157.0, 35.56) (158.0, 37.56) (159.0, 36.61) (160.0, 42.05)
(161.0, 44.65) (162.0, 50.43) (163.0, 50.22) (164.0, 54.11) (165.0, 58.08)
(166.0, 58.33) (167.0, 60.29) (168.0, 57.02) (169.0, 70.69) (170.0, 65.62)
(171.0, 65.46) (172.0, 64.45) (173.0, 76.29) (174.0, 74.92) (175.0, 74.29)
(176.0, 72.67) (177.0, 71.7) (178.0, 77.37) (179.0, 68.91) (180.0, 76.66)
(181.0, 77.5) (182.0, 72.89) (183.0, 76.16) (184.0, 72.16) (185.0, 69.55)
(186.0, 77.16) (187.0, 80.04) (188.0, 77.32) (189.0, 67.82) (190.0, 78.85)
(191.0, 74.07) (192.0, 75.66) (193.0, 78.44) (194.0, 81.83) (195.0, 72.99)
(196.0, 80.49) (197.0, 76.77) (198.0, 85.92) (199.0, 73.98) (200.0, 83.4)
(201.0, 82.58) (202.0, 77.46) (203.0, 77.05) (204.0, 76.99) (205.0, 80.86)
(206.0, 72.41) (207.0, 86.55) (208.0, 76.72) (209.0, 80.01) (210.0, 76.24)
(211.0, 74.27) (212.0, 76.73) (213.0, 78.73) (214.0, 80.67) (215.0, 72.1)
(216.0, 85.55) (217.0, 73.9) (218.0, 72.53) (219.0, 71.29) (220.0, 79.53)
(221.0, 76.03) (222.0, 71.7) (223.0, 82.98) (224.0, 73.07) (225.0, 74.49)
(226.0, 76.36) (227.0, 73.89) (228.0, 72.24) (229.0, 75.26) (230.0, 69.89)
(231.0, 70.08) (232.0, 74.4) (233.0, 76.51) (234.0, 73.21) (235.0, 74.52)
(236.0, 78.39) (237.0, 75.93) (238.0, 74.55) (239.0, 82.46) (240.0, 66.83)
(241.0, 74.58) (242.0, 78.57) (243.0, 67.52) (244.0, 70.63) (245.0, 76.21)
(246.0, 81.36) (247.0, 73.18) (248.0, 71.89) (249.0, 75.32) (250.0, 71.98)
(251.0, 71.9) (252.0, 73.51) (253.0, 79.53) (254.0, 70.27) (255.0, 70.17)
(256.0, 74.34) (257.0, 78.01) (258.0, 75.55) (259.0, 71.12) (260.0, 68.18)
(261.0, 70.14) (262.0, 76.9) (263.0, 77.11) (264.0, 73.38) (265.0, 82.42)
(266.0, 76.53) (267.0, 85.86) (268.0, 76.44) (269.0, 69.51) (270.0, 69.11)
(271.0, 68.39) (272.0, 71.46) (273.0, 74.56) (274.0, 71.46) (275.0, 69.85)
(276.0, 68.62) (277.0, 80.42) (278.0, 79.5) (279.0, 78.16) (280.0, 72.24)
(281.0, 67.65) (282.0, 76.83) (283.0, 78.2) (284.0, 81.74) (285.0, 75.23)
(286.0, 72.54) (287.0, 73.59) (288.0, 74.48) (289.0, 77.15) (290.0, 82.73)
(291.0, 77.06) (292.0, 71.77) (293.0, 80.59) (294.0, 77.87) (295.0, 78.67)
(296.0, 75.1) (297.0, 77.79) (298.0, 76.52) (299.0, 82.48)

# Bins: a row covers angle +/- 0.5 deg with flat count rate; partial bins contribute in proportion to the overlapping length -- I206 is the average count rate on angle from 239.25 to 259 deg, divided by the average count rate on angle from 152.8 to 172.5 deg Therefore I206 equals 1.49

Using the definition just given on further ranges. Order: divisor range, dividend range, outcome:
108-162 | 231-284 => 1.18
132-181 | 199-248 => 1.31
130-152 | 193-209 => 1.29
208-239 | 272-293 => 0.99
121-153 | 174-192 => 1.15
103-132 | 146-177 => 0.68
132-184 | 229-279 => 1.26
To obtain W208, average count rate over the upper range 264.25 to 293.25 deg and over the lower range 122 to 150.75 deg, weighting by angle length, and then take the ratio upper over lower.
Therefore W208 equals 1.13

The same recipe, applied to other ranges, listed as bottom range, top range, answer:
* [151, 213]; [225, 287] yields 1.11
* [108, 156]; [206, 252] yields 1.15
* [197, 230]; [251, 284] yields 0.96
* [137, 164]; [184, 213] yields 1.60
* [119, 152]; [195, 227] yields 1.17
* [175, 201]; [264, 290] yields 0.99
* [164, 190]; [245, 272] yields 1.06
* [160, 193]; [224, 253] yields 1.09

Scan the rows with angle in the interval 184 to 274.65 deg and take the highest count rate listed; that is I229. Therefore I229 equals 86.55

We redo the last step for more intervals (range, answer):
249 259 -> 79.53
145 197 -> 81.83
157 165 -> 58.08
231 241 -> 82.46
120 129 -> 79.57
